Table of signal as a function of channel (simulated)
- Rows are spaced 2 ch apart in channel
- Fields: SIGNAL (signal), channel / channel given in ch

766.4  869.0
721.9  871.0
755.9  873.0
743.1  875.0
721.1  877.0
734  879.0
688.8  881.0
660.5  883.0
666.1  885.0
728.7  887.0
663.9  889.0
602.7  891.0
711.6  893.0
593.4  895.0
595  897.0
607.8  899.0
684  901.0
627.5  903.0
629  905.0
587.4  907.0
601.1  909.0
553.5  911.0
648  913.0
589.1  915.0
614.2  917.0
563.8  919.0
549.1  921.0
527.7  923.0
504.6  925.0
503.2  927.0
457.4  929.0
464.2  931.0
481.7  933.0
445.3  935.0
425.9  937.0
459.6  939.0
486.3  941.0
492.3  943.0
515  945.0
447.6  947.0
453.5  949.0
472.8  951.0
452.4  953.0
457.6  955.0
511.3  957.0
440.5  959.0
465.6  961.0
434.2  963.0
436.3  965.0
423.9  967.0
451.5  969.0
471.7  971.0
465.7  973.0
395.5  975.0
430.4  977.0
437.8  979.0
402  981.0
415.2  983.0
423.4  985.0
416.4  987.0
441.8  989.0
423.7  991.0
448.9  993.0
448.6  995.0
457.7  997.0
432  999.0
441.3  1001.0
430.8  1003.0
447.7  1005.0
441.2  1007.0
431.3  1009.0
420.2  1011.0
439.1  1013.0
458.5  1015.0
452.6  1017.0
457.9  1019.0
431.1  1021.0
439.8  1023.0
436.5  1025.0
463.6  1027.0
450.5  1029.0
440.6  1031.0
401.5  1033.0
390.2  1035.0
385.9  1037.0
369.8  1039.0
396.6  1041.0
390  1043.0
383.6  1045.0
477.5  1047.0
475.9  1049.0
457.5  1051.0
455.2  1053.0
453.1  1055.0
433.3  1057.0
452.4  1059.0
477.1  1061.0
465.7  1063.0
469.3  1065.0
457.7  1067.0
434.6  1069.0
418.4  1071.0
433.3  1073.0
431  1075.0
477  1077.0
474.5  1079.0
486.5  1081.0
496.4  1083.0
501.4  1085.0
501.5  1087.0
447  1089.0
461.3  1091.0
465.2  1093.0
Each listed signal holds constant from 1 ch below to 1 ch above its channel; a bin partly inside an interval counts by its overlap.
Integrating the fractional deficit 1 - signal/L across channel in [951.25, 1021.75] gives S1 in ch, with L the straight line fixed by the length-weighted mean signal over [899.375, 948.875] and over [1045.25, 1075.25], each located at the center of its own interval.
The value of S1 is 7.8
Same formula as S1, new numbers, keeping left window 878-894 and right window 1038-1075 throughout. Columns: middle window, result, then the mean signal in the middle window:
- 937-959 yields 4.54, 471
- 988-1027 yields 5.10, 442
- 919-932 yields 2.50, 506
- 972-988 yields 3.64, 423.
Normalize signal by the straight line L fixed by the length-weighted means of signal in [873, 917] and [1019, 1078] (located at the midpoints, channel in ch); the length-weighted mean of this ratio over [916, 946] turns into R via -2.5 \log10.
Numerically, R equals 0.201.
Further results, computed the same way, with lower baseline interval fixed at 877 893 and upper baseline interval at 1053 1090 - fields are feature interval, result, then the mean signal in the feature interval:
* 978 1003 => 0.28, 432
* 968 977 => 0.29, 444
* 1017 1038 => 0.19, 431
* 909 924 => 0.12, 579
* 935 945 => 0.30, 469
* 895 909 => 0.07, 618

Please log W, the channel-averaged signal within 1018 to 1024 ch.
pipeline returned 443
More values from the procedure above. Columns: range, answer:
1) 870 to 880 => 735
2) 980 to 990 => 420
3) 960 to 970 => 442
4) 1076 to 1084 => 484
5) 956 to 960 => 476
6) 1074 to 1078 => 454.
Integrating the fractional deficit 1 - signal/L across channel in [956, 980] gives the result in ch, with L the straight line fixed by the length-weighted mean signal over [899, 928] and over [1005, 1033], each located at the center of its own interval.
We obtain 3.0 ch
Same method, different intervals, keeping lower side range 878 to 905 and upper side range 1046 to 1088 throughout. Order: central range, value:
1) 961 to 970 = 2.1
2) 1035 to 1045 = 2.2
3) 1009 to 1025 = 2.4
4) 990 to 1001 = 2.0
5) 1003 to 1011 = 1.4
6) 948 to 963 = 3.2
